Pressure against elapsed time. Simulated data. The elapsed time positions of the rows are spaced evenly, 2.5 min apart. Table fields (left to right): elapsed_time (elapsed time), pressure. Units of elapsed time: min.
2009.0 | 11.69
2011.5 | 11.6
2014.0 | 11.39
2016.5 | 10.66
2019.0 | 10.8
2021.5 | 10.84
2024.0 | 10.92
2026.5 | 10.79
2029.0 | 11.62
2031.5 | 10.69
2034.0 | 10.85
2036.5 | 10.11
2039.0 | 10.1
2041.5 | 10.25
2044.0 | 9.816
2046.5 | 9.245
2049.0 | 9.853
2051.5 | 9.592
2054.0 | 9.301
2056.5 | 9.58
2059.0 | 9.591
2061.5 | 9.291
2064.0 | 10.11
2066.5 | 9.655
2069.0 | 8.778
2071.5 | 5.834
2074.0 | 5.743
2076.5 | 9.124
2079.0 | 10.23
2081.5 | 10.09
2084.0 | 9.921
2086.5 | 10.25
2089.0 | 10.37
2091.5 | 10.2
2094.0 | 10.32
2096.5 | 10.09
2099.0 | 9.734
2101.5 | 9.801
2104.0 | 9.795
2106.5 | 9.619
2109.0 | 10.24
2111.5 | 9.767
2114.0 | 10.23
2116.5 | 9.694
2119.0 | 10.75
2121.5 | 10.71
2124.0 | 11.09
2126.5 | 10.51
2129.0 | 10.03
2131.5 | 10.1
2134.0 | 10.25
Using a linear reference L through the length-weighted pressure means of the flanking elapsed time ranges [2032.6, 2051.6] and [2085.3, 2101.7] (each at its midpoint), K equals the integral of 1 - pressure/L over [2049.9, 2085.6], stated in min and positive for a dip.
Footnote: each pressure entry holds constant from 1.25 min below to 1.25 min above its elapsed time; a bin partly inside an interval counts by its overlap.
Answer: 3.5 min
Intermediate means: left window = 10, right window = 10.1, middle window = 9.08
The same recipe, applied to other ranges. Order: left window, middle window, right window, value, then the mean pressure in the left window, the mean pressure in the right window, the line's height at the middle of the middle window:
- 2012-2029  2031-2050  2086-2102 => 1.2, 11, 10.1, 10.7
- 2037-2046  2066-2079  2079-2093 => 2.8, 9.99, 10.2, 10.1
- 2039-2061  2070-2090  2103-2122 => 1.9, 9.67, 10.1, 9.87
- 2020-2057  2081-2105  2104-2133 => 0.4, 10.3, 10.2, 10.2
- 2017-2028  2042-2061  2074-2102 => 1.5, 10.8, 9.83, 10.4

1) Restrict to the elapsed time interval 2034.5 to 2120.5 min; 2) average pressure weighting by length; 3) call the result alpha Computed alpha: 9.63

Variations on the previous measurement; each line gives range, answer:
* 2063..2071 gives 9.15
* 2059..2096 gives 9.31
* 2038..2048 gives 9.85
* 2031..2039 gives 10.5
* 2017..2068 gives 10.2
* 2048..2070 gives 9.53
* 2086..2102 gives 10.1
